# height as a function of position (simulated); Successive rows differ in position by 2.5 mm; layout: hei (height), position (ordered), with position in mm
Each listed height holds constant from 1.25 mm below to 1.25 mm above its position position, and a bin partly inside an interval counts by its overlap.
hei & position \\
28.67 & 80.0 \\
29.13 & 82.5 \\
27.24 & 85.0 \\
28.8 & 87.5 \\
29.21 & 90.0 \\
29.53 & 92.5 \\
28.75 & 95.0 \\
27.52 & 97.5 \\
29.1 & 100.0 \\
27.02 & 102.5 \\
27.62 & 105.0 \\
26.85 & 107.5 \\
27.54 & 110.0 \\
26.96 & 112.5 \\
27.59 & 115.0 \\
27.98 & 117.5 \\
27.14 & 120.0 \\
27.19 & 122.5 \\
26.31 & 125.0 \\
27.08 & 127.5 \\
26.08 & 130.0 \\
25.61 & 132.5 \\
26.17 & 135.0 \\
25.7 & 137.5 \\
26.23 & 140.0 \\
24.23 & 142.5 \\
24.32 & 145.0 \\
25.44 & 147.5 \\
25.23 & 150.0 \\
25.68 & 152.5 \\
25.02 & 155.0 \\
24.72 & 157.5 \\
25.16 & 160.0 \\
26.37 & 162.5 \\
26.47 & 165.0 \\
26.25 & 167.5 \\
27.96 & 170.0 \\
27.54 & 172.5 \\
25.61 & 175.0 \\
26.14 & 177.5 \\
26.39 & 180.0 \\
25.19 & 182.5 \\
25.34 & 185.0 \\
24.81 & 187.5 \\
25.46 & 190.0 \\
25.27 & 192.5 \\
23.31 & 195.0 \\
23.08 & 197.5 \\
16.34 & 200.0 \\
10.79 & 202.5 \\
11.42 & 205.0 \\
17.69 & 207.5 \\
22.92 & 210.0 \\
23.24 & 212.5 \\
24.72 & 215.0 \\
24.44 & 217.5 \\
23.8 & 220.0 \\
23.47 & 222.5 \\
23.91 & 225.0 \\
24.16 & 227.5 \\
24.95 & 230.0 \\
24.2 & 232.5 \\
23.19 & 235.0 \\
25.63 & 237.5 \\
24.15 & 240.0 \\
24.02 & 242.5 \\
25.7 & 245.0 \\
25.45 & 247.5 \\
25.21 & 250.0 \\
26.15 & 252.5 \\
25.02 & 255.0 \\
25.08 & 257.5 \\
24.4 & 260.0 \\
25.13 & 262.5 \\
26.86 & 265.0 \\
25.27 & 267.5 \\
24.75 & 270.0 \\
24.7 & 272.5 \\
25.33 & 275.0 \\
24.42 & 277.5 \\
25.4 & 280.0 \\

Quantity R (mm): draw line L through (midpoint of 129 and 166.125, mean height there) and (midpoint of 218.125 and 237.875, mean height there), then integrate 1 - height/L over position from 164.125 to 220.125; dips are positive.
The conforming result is 3.52 mm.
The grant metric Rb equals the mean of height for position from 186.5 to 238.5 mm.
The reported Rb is 22.2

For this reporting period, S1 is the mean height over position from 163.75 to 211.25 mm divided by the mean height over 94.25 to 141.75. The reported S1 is 0.85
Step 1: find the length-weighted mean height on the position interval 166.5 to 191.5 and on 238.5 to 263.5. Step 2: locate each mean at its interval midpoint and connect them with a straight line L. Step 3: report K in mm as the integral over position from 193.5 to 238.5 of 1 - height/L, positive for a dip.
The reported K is 6.7 mm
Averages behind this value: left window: 26.1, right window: 25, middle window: 21.7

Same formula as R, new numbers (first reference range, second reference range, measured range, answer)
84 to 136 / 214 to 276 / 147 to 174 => 0.49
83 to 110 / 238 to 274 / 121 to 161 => 2.45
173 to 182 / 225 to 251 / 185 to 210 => 5.28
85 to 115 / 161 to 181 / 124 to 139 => 0.67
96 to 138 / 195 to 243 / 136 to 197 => -2.53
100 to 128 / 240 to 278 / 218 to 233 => 0.91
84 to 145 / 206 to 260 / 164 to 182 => -0.64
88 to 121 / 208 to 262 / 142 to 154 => 0.77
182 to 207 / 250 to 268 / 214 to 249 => -1.42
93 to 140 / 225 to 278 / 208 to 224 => 1.27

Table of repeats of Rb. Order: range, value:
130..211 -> 24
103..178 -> 26.3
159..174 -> 26.6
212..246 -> 24.3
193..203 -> 19.5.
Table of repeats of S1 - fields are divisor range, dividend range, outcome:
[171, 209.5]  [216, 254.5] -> 1.10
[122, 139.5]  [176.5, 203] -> 0.88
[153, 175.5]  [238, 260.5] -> 0.96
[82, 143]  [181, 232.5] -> 0.82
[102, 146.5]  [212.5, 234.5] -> 0.91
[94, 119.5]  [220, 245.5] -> 0.88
